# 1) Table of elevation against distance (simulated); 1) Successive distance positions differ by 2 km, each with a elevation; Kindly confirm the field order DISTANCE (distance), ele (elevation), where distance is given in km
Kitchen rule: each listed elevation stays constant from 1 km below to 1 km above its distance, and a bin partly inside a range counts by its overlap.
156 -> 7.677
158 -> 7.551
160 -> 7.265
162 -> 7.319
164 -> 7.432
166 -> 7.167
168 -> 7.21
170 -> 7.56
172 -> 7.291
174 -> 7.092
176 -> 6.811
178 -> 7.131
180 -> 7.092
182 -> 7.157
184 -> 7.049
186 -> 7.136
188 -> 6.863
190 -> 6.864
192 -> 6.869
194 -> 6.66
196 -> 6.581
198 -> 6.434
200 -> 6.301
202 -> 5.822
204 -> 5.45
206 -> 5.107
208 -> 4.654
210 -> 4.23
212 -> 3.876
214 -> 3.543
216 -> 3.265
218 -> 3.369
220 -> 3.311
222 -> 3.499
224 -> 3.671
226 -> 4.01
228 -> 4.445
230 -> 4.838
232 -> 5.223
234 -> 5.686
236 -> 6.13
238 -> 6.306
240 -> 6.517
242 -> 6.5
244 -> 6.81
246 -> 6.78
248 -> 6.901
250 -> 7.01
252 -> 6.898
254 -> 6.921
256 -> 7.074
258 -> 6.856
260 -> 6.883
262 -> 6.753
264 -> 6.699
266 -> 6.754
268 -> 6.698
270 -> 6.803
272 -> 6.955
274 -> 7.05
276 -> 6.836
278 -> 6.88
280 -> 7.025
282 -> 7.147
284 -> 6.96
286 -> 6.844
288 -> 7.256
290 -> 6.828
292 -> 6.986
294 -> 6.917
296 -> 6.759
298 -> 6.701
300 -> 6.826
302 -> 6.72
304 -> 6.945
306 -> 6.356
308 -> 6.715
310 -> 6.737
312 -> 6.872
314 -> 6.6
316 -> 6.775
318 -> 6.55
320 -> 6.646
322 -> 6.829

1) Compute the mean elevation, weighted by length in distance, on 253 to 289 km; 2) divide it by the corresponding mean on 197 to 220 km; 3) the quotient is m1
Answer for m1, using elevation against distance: 1.48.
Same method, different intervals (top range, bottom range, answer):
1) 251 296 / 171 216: 1.13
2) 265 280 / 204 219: 1.67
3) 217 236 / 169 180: 0.60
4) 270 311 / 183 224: 1.30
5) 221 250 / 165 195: 0.79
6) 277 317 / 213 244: 1.44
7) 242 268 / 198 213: 1.33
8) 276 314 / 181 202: 1.02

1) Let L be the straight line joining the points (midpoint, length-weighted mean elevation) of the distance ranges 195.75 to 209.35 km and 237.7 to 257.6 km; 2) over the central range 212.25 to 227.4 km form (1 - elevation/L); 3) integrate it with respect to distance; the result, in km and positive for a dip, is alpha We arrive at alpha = 6.3 km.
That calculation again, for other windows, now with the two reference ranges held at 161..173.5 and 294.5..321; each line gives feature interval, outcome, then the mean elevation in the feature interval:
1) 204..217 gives 5.32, 4.22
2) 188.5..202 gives 1.18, 6.57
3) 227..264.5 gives 3.22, 6.38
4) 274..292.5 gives -0.43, 6.98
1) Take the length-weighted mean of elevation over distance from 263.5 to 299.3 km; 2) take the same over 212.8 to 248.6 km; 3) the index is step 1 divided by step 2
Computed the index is 1.4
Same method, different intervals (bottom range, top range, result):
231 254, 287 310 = 1.06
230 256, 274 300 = 1.08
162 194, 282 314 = 0.96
